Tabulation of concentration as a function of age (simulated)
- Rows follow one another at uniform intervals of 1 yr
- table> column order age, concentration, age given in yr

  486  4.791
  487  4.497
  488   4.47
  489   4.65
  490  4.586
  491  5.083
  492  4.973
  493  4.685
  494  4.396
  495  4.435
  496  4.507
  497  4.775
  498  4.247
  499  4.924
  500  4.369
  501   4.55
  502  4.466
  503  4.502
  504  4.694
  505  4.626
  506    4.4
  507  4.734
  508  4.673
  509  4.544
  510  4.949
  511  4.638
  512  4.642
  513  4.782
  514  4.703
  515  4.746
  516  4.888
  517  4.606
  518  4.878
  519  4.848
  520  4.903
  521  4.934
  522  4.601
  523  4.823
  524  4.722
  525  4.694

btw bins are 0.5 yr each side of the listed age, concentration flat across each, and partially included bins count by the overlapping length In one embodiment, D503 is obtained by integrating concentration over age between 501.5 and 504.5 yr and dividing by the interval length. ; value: 4.55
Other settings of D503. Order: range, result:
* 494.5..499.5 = 4.58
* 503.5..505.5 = 4.66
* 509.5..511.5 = 4.79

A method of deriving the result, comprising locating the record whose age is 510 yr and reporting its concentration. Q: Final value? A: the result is 4.949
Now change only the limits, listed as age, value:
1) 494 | 4.396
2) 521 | 4.934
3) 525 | 4.694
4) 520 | 4.903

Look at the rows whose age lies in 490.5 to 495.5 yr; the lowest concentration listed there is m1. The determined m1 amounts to 4.396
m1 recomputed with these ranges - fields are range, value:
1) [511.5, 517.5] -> 4.606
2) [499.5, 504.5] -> 4.369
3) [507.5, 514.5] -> 4.544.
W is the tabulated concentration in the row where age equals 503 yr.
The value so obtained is 4.502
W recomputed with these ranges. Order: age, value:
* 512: 4.642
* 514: 4.703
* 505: 4.626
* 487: 4.497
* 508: 4.673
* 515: 4.746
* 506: 4.4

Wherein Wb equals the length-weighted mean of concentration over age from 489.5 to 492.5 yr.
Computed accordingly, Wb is 4.88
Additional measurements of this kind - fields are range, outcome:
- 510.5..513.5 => 4.69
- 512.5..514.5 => 4.74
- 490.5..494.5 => 4.78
